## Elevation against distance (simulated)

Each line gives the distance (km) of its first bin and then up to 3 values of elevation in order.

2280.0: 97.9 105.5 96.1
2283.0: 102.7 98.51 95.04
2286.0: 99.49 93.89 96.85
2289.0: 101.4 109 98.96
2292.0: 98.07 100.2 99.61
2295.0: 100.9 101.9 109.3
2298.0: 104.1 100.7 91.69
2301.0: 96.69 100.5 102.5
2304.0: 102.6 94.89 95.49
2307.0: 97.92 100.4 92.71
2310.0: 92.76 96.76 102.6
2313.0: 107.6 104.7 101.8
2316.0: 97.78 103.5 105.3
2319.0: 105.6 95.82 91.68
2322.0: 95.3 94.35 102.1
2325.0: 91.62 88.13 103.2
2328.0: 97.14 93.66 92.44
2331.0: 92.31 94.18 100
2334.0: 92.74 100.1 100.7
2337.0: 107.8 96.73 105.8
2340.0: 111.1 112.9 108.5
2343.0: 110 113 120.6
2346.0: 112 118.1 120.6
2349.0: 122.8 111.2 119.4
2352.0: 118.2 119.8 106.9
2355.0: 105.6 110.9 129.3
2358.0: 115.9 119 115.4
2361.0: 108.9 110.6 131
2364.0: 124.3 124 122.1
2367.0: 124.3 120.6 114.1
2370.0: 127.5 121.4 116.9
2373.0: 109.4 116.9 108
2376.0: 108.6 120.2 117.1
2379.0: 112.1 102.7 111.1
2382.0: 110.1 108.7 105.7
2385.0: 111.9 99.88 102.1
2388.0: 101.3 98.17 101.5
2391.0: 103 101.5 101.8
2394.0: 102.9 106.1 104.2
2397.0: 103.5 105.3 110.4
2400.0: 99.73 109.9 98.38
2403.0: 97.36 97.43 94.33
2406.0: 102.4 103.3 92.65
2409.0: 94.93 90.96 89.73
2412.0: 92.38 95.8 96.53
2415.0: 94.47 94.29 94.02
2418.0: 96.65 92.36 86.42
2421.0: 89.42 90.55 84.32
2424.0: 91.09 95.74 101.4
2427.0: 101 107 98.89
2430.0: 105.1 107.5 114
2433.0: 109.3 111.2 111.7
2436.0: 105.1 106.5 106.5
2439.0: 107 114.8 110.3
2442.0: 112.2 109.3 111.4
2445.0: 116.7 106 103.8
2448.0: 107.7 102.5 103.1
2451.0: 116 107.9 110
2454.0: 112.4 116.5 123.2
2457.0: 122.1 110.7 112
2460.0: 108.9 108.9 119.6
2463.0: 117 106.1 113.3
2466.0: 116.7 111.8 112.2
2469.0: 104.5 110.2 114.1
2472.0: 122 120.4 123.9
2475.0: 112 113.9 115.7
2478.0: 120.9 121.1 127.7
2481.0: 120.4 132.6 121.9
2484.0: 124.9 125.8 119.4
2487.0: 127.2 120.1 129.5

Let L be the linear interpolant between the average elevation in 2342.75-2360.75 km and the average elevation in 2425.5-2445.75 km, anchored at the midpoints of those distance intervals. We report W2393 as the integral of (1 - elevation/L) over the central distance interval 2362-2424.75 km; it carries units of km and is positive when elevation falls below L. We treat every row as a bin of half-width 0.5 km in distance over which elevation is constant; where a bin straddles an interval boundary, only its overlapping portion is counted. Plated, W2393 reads 4.36 km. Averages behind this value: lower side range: 116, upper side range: 108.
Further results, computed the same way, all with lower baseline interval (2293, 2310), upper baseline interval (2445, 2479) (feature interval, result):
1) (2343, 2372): -3.9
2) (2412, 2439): 2.6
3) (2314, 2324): 0.1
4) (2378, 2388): -0.1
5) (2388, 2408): 1.1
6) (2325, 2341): 0.5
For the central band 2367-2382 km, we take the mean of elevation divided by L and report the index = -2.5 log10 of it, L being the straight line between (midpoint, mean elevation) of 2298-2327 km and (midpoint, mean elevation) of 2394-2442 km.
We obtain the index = -0.16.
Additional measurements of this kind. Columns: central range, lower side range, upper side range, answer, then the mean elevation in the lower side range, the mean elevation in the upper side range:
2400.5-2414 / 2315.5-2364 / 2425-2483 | 0.14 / 107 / 112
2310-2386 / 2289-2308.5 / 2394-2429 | -0.10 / 100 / 97.3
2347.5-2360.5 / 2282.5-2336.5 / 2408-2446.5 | -0.17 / 98.7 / 101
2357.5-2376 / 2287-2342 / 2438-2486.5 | -0.13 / 99.6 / 115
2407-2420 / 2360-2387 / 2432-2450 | 0.19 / 115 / 109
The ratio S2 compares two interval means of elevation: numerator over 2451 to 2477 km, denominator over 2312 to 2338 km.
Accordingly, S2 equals 1.16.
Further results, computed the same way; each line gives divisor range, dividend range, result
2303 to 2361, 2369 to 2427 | 0.98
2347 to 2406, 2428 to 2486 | 1.02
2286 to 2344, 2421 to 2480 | 1.10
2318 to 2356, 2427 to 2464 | 1.05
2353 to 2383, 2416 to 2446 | 0.89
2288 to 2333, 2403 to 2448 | 1.02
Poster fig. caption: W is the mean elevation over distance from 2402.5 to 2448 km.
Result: 101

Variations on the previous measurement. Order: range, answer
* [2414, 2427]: 93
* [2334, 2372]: 115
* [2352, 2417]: 108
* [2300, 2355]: 103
